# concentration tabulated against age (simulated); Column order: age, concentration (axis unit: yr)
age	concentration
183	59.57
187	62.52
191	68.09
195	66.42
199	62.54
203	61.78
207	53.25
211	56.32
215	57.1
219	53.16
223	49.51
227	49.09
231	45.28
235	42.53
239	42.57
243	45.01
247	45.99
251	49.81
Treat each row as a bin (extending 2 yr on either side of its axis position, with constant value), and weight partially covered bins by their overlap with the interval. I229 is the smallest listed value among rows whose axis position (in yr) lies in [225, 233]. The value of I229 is 45.28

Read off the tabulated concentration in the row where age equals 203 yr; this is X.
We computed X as 61.78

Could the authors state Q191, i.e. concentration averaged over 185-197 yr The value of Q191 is 65.7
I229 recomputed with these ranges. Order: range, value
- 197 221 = 53.16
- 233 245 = 42.53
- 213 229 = 49.09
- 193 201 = 62.54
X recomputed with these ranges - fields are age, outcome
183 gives 59.57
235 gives 42.53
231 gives 45.28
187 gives 62.52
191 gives 68.09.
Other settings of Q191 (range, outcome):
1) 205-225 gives 53.9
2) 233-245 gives 43.4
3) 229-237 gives 43.9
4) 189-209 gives 62.4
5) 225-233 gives 47.2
